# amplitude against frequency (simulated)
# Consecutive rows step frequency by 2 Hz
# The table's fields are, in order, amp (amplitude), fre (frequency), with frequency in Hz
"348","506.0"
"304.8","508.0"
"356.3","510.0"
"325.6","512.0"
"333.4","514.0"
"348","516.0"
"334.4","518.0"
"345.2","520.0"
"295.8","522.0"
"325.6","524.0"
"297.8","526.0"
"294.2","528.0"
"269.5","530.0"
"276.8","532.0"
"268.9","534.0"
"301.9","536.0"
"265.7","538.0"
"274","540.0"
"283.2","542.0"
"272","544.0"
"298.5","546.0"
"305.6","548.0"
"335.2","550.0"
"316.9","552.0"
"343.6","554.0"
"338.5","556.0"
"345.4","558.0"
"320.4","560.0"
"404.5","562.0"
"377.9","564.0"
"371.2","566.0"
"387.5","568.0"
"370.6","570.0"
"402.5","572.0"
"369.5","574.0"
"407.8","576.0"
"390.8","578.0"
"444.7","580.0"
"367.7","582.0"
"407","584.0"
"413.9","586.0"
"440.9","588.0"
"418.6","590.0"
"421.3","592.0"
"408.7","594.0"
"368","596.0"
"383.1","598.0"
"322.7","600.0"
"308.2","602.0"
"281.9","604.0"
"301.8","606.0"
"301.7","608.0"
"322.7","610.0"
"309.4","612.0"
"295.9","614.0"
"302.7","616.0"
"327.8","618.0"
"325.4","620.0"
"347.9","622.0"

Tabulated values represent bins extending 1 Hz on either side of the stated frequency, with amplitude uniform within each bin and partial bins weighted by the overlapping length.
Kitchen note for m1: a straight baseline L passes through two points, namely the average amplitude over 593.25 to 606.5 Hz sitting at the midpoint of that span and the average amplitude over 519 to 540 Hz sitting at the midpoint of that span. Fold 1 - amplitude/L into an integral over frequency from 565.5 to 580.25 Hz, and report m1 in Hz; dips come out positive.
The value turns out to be -3.2 Hz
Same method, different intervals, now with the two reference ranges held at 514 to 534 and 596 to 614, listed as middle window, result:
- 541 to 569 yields -2.1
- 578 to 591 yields -4.0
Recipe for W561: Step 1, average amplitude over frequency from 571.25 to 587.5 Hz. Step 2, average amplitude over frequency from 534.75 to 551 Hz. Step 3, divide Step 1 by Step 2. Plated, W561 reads 1.4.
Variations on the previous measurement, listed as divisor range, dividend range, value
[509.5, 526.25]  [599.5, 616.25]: 0.92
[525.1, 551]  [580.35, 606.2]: 1.31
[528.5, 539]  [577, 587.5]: 1.47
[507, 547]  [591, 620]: 1.09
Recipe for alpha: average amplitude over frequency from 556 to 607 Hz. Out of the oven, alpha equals 377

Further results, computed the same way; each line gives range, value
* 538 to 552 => 294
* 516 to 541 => 298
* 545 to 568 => 344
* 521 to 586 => 337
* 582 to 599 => 405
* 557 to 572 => 370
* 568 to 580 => 393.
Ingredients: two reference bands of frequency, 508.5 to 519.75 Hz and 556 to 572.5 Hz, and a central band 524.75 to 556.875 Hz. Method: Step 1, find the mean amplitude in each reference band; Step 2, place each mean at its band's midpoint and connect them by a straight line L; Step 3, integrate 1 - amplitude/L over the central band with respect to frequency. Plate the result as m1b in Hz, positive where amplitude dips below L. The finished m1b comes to 5.31 Hz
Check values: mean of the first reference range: 338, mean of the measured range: 296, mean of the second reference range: 370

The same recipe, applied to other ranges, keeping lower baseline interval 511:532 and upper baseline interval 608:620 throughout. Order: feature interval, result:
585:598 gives -4.0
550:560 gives -0.7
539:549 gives 0.9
